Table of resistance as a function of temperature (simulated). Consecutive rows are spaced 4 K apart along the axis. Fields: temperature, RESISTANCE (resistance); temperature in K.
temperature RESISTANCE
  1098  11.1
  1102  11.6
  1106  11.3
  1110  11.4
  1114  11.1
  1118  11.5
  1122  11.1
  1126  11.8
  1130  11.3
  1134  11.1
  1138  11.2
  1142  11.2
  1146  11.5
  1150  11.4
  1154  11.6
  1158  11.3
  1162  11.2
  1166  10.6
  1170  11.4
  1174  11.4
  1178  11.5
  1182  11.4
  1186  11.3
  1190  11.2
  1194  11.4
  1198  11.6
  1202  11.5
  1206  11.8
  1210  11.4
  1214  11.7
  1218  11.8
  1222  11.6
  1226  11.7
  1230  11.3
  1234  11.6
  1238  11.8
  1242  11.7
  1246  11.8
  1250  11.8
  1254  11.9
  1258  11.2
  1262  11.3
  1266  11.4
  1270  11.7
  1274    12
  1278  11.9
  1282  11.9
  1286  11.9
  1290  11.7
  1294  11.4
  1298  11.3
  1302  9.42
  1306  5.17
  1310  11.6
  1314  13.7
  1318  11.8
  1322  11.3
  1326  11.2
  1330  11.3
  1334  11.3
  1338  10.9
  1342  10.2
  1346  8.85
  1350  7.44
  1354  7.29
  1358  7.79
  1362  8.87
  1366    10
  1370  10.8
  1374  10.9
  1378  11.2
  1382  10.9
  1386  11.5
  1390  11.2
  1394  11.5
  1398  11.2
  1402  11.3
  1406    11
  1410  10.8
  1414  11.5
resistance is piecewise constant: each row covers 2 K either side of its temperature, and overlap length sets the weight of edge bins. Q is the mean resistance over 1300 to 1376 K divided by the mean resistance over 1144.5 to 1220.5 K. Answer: 0.87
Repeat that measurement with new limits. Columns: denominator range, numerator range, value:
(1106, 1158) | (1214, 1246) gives 1.03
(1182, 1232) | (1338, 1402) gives 0.87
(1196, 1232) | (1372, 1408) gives 0.96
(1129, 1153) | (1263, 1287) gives 1.04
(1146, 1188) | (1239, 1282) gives 1.03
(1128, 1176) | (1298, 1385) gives 0.90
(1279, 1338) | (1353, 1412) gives 0.95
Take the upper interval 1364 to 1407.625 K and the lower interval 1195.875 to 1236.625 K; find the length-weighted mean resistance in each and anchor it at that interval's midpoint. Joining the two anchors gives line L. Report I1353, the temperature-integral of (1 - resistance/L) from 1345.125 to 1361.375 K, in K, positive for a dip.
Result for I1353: 4.8 K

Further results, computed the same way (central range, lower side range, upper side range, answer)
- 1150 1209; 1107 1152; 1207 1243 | 0.57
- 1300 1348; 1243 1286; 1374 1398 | 3.79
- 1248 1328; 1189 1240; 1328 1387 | -4.13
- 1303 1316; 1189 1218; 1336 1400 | 0.57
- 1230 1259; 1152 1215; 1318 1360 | -2.39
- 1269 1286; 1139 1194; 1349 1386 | -2.47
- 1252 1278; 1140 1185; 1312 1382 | -2.07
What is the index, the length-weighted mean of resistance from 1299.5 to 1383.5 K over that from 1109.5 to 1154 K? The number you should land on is 0.89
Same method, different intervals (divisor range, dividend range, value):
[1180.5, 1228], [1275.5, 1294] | 1.02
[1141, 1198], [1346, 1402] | 0.89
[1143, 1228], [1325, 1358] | 0.84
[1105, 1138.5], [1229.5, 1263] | 1.03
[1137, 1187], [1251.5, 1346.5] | 0.98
